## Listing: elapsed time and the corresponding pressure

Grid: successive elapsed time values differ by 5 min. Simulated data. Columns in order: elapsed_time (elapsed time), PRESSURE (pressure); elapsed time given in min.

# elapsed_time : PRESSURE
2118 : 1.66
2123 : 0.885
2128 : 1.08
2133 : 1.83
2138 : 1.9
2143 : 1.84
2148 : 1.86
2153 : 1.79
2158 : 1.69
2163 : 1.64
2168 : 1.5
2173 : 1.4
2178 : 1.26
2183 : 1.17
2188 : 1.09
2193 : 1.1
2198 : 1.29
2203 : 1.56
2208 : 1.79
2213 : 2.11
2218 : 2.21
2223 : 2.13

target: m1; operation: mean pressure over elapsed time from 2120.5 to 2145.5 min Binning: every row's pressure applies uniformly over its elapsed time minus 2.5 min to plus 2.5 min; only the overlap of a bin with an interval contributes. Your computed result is 1.51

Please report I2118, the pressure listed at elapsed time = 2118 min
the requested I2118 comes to 1.66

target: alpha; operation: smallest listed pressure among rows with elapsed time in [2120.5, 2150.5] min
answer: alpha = 0.885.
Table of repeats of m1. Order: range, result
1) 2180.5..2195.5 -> 1.12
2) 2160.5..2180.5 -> 1.45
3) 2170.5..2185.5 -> 1.28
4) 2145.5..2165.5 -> 1.74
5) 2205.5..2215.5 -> 1.95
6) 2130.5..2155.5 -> 1.84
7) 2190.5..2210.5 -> 1.44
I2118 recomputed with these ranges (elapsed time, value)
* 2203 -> 1.56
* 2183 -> 1.17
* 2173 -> 1.4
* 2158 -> 1.69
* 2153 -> 1.79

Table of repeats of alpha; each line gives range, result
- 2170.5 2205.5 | 1.09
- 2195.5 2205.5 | 1.29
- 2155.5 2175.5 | 1.4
